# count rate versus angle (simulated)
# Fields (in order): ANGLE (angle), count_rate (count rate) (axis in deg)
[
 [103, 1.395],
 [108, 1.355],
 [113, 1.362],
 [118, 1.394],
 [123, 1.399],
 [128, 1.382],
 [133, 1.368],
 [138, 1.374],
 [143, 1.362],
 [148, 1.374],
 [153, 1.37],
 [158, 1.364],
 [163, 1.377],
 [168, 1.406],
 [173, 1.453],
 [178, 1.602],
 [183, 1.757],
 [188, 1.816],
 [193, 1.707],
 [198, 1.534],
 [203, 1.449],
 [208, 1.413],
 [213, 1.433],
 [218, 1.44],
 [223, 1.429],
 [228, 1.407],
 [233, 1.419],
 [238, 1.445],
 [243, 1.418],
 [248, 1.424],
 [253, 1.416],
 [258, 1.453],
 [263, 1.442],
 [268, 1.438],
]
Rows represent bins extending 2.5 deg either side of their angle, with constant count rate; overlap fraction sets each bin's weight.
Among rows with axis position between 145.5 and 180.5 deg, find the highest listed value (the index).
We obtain 1.602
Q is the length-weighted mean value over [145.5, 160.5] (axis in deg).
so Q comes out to 1.37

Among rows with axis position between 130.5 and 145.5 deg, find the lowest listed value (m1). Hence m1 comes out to 1.362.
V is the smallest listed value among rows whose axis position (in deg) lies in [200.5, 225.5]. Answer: 1.413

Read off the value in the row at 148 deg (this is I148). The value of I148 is 1.374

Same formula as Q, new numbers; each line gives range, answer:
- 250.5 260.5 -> 1.43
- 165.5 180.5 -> 1.49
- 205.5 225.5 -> 1.43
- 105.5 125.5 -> 1.38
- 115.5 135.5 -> 1.39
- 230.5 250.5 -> 1.43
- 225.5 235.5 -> 1.41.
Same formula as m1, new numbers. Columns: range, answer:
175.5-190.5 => 1.602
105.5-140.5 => 1.355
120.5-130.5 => 1.382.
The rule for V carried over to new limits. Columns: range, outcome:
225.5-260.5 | 1.407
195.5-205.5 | 1.449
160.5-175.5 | 1.377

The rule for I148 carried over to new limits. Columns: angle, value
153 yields 1.37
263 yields 1.442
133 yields 1.368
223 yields 1.429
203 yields 1.449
